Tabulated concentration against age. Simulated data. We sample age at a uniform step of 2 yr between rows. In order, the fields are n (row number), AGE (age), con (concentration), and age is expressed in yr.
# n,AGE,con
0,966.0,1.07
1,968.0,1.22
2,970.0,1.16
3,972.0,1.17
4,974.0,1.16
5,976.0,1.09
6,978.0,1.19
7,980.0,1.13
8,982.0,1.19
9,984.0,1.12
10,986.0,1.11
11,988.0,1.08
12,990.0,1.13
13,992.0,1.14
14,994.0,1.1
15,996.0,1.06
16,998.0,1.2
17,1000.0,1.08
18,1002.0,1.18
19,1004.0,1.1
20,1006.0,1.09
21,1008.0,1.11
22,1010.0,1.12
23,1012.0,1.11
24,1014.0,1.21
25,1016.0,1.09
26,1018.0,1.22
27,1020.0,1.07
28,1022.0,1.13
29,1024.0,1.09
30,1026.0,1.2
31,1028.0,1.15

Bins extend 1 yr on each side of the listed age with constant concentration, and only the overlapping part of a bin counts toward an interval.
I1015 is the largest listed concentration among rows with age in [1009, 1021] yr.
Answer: 1.22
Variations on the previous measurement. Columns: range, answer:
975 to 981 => 1.19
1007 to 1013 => 1.12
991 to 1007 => 1.2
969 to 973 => 1.17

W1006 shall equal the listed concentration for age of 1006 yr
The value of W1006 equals 1.09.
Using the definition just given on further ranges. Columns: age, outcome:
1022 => 1.13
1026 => 1.2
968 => 1.22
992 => 1.14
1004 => 1.1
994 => 1.1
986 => 1.11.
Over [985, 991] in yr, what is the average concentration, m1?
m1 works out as 1.11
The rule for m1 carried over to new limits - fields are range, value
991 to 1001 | 1.12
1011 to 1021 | 1.14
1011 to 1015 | 1.16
